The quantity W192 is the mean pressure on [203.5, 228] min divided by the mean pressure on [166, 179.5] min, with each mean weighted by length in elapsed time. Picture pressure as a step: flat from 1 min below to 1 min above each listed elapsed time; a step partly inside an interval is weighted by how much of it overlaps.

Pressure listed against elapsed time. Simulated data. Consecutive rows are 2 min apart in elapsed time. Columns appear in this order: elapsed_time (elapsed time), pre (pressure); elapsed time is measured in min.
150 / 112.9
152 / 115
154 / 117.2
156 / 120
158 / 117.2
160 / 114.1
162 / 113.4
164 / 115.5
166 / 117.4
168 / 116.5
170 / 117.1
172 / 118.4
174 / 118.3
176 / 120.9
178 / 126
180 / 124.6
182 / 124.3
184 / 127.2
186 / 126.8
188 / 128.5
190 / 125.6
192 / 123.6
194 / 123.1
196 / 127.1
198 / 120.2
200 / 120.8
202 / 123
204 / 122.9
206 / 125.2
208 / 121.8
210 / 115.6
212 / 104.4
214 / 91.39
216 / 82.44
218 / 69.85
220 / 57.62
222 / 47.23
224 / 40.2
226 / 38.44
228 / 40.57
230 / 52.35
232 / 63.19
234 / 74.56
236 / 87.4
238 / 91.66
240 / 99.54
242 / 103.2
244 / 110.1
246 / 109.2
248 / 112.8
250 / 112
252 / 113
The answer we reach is 0.69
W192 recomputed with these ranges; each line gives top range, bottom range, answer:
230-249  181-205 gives 0.74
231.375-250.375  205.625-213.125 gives 0.83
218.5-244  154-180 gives 0.58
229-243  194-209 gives 0.66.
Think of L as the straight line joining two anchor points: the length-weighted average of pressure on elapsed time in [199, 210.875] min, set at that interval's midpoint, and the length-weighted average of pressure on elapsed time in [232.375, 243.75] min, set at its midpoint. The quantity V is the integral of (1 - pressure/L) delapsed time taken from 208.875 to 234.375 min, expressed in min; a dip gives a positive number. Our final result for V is 9.46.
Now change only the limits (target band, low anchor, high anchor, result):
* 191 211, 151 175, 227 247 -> -4.6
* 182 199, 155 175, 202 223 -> -3.2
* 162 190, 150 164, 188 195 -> -0.2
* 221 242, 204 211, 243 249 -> 9.0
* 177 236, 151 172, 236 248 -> 5.7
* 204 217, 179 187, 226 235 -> -3.4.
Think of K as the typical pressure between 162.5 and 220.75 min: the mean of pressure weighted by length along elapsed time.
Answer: 115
